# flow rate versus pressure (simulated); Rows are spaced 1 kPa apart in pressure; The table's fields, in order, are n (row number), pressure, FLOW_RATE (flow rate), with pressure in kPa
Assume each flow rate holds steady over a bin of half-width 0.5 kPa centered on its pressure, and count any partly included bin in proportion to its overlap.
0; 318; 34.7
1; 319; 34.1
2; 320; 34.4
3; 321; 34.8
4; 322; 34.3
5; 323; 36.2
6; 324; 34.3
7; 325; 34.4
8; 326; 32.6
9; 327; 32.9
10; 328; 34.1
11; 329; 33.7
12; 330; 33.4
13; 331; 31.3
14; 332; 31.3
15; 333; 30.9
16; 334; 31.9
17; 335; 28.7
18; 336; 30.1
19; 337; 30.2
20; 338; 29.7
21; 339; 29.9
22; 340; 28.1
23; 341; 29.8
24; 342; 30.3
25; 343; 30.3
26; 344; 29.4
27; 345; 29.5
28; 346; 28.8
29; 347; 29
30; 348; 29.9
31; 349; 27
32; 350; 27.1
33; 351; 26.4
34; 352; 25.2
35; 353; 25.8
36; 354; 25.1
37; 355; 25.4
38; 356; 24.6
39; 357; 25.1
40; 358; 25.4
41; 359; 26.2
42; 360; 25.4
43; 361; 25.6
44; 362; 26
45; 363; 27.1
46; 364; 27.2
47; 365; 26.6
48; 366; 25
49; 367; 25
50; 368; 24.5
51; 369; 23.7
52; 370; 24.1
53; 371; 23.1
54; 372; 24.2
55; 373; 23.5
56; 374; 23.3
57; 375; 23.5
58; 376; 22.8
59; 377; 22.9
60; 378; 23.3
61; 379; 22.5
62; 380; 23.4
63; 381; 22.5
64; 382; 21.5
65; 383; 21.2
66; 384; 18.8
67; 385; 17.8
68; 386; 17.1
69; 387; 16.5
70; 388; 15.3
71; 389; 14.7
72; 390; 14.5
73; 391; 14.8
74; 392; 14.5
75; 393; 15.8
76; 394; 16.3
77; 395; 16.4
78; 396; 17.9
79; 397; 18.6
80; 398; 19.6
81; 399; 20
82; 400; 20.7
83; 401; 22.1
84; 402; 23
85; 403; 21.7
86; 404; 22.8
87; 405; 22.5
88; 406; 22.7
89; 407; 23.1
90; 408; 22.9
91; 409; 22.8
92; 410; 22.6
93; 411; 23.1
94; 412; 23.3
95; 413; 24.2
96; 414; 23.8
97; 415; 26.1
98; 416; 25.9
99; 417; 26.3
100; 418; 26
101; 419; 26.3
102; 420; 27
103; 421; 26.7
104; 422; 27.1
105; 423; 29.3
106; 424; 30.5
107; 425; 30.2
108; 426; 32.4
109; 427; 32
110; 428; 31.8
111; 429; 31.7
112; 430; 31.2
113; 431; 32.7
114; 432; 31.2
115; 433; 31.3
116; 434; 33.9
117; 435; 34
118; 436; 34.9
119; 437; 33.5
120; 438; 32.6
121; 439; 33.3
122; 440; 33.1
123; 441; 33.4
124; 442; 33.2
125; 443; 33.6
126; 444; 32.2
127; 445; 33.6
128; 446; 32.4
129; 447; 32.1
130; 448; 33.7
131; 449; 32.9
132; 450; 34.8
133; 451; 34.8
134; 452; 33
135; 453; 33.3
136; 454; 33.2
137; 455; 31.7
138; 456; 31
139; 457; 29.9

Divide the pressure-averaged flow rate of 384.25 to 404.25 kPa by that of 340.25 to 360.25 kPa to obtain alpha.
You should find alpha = 0.66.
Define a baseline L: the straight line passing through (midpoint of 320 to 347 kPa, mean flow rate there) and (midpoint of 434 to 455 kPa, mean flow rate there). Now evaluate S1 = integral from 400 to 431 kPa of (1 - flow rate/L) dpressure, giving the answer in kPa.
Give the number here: 6.5 kPa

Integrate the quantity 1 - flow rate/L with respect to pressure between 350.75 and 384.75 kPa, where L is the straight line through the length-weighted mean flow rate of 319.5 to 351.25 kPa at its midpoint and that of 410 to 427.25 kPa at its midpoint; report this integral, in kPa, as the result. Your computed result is 6.1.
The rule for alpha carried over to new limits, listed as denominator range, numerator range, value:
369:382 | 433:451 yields 1.44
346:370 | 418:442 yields 1.20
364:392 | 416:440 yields 1.44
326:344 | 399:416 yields 0.74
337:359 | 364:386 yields 0.83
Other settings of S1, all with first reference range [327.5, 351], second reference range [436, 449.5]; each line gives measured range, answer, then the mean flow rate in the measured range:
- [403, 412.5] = 2.75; 22.8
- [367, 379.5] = 3.05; 23.5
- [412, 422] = 2.05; 25.8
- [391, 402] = 4.68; 18.3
